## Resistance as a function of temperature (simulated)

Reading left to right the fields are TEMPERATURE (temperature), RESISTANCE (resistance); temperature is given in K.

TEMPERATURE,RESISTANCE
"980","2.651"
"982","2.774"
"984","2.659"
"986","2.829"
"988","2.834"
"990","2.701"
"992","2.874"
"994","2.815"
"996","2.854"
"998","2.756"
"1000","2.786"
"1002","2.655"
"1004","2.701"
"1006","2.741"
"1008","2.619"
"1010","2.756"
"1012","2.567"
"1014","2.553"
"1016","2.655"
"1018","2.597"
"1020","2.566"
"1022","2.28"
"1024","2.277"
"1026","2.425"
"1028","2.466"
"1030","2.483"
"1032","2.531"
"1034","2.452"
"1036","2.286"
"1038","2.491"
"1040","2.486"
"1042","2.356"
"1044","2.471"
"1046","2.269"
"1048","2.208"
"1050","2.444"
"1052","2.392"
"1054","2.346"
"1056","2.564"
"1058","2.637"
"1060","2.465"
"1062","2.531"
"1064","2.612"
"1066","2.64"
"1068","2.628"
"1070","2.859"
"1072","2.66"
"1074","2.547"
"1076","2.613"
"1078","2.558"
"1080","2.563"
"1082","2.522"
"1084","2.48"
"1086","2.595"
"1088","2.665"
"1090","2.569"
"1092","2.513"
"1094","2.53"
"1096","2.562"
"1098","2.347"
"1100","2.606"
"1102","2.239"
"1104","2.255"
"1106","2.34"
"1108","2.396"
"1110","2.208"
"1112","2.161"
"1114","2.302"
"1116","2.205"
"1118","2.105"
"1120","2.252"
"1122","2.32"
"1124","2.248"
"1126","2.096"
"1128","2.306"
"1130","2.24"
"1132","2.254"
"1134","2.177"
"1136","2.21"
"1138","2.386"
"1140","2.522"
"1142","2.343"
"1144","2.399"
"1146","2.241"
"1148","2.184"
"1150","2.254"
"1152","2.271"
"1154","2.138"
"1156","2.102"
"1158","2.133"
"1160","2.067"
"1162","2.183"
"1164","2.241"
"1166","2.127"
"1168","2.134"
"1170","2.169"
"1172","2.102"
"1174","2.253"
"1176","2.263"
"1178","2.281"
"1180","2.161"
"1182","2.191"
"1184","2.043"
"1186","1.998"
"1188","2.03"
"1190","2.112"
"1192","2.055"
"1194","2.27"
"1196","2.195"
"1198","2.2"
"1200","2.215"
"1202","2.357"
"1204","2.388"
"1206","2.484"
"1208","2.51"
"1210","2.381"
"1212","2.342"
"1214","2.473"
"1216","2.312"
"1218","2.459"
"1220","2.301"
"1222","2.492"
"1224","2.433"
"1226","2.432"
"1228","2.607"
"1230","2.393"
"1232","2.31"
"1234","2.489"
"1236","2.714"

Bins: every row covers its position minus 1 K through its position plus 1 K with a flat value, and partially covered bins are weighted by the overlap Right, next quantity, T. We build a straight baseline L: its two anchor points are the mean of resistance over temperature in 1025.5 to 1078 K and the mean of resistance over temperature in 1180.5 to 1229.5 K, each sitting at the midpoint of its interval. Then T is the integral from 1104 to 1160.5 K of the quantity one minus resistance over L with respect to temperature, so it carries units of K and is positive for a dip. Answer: 3.5 K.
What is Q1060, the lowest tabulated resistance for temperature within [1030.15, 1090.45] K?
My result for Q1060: 2.208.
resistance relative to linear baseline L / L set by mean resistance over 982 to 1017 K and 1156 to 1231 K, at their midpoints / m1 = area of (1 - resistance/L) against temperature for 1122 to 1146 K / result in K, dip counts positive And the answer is 1.2 K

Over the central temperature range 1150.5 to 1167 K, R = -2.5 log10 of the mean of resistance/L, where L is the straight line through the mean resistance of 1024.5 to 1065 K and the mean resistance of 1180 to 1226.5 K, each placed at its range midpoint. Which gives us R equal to 0.082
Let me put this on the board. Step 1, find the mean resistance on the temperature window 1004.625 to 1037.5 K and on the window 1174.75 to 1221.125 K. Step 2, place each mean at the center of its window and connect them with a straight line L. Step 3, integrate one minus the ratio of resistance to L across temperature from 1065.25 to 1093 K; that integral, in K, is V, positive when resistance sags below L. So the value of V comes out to -1.9 K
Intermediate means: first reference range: 2.52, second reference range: 2.26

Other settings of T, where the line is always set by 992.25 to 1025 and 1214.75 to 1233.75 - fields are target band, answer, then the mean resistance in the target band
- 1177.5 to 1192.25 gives 2.1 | 2.11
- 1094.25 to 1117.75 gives 2.0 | 2.33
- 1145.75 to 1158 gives 1.5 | 2.19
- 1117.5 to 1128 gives 1.3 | 2.22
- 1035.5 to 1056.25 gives 1.7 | 2.39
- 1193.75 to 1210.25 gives 0.7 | 2.33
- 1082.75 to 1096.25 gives 0.0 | 2.56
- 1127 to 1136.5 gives 1.0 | 2.24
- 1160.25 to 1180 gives 2.3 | 2.19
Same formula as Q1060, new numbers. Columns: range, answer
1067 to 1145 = 2.096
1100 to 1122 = 2.105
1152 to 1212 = 1.998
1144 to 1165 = 2.067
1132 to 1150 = 2.177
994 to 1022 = 2.28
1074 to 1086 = 2.48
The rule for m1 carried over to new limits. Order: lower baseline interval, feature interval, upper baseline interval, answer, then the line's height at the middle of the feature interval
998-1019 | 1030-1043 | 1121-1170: 0.71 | 2.58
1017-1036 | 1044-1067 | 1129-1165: -0.67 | 2.4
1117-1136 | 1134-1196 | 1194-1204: 1.27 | 2.24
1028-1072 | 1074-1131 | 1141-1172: -1.05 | 2.34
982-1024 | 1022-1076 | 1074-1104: 2.34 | 2.59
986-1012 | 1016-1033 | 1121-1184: 1.28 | 2.66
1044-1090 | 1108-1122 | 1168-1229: 1.23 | 2.44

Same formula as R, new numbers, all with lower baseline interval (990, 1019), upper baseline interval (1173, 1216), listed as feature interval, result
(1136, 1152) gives 0.02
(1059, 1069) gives 0.00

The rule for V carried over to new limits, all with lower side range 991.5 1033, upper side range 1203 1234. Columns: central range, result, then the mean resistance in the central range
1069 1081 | -0.36 K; 2.63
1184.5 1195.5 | 1.59 K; 2.1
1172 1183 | 1.09 K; 2.22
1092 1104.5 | 0.48 K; 2.44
